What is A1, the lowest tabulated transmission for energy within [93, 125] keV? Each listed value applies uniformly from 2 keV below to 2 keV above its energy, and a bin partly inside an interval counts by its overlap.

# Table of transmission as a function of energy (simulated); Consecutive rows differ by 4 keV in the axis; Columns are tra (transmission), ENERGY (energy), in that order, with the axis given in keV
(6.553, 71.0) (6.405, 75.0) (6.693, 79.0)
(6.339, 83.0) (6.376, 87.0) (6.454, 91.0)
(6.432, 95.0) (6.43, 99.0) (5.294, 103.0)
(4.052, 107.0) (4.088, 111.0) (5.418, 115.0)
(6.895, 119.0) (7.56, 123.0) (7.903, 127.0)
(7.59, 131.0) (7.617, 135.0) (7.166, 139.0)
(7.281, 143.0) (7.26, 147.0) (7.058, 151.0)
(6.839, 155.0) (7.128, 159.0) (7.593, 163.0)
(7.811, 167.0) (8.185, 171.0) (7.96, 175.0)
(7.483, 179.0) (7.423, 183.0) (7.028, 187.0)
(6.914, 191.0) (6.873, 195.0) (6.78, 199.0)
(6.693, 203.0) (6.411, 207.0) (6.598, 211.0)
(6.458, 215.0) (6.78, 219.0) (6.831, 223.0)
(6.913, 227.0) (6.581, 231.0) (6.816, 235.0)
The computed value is 4.052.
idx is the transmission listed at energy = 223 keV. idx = 6.831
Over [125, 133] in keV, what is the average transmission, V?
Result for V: 7.75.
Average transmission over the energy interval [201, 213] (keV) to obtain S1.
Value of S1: 6.57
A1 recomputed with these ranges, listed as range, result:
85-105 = 5.294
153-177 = 6.839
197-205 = 6.693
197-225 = 6.411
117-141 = 6.895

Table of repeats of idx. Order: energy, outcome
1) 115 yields 5.418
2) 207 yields 6.411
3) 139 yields 7.166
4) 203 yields 6.693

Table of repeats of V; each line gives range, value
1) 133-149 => 7.33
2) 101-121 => 5.15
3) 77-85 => 6.52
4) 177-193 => 7.21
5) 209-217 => 6.53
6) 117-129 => 7.45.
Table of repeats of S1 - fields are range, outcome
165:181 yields 7.86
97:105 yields 5.86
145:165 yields 7.18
